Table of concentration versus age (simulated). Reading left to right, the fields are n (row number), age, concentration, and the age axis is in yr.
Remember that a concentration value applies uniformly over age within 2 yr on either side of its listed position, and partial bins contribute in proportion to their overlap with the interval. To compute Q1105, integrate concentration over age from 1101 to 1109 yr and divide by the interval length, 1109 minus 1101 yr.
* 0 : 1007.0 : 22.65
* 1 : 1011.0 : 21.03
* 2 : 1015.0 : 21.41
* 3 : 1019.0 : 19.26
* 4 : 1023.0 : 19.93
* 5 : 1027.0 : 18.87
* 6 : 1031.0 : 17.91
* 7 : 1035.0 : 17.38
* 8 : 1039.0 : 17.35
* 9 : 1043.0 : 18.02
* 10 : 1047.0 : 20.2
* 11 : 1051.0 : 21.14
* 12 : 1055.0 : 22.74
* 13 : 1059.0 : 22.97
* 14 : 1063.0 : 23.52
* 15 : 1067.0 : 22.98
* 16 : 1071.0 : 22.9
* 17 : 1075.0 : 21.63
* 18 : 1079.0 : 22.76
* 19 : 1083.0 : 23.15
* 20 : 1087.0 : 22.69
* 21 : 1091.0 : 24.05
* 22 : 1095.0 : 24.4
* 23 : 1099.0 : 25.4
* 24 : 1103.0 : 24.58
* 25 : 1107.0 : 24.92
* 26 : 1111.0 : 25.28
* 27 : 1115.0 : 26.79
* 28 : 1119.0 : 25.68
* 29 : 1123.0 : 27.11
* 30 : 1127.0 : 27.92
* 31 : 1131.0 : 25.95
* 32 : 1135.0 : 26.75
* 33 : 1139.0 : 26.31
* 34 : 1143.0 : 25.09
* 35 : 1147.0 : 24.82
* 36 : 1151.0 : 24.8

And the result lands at 24.8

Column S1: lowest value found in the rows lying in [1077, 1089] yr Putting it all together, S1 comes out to 22.69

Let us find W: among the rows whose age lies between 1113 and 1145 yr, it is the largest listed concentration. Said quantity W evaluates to 27.92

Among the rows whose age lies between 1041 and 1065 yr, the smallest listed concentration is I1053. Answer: 18.02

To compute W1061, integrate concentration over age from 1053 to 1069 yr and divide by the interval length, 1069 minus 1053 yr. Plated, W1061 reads 23.1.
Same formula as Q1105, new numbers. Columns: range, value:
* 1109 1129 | 26.6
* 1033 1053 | 18.8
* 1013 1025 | 20.2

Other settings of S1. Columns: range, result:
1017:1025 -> 19.26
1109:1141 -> 25.28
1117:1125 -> 25.68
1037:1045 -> 17.35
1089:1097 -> 24.05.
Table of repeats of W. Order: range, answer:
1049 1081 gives 23.52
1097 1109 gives 25.4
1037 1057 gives 22.74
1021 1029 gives 19.93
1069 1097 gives 24.4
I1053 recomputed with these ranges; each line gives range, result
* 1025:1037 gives 17.38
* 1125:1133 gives 25.95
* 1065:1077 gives 21.63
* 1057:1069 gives 22.97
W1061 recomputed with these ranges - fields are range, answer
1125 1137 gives 26.9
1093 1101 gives 24.9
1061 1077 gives 22.8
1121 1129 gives 27.5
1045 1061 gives 21.8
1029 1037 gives 17.6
